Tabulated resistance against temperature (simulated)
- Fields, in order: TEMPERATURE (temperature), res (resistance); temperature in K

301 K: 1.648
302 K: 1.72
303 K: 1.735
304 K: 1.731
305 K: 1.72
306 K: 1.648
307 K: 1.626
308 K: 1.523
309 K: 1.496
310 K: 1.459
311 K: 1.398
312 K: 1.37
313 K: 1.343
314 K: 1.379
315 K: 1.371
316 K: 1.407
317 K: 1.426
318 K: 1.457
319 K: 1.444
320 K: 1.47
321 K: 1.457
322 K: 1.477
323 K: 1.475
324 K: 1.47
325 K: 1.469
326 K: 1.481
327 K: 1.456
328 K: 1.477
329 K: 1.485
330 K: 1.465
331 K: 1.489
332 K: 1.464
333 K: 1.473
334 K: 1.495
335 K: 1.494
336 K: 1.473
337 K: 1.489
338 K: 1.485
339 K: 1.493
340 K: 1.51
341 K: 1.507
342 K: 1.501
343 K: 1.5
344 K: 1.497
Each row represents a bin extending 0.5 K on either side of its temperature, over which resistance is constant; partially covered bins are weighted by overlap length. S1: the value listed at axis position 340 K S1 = 1.51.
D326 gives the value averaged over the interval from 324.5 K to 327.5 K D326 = 1.47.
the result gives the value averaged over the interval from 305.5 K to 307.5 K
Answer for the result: 1.64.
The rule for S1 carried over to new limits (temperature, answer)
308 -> 1.523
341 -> 1.507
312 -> 1.37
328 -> 1.477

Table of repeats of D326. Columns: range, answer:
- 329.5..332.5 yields 1.47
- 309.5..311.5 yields 1.43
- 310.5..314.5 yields 1.37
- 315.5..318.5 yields 1.43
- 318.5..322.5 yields 1.46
